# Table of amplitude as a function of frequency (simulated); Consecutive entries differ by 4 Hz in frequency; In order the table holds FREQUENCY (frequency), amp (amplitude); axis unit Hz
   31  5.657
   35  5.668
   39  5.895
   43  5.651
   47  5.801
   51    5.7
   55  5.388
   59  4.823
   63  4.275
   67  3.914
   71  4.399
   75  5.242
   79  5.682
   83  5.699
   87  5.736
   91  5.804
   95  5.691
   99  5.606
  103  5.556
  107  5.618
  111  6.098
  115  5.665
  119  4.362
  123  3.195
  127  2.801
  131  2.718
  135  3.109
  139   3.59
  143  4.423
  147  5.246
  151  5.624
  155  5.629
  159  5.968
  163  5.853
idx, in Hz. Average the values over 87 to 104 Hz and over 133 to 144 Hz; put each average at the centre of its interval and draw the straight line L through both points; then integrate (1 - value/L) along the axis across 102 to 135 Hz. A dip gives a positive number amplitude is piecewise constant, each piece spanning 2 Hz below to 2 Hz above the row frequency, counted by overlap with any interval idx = 2.02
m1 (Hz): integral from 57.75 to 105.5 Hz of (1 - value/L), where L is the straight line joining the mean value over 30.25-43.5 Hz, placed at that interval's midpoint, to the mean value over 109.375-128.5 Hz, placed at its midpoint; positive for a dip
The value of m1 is -2.09 Hz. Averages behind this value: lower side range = 5.73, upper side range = 4.43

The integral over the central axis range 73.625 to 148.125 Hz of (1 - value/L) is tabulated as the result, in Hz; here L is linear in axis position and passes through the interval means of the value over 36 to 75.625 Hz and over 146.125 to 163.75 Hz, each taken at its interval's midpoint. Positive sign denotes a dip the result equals 8.0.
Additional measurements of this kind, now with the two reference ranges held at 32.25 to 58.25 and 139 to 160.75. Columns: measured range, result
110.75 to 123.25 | 1.1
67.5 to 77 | 1.5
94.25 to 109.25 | -0.6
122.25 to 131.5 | 4.2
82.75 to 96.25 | -0.7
